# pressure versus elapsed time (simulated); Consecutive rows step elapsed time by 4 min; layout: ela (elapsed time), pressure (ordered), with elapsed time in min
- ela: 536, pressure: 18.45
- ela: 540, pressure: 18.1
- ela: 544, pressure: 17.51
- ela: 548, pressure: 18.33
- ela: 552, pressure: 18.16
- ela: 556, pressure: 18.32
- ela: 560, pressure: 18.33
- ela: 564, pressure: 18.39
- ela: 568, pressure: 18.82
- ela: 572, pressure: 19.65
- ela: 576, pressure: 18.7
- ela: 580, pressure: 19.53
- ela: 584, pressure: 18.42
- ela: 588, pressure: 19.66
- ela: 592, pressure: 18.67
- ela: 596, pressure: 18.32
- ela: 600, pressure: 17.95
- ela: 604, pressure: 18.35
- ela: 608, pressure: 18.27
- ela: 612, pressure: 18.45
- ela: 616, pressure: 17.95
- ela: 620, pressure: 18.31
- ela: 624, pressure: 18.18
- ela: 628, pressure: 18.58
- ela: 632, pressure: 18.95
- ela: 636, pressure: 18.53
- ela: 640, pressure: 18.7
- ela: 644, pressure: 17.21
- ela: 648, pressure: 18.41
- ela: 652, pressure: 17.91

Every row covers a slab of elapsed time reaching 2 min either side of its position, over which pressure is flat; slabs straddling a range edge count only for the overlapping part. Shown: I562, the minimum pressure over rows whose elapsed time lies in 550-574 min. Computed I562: 18.16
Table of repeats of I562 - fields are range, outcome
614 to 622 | 17.95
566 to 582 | 18.7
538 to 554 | 17.51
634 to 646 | 17.21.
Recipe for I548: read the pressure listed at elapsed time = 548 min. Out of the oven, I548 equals 18.33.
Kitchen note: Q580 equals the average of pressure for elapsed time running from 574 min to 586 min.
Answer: 18.9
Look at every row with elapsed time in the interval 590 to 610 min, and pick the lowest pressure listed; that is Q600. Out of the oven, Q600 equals 17.95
